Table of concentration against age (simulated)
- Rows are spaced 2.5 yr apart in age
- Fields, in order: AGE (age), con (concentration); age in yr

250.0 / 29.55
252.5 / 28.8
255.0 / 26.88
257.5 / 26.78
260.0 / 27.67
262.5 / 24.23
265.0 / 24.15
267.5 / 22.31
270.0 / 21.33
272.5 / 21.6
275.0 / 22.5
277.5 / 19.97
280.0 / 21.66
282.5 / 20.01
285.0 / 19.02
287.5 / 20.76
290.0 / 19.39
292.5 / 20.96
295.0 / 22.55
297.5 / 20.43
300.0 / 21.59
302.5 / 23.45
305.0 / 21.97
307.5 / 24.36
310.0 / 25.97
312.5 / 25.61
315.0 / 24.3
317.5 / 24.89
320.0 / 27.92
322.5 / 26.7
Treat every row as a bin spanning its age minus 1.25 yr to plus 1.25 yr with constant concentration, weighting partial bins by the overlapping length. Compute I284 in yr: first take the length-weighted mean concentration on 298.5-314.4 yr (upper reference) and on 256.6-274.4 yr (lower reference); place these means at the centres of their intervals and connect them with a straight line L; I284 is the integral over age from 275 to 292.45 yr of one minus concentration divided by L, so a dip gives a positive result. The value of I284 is 2.6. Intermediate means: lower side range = 23.9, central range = 20.4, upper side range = 23.8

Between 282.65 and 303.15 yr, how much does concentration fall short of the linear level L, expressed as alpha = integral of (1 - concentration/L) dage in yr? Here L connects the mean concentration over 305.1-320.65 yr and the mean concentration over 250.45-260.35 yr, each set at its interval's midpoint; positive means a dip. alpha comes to 4.0 yr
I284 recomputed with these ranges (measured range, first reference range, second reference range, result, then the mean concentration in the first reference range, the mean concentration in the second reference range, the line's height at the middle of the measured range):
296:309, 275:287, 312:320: 0.6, 20.4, 25.3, 23.4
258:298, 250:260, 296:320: 6.4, 27.8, 23.8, 26.1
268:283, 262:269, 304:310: 1.4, 23.4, 23.8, 23.5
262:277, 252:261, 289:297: 1.6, 27.4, 21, 25.1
